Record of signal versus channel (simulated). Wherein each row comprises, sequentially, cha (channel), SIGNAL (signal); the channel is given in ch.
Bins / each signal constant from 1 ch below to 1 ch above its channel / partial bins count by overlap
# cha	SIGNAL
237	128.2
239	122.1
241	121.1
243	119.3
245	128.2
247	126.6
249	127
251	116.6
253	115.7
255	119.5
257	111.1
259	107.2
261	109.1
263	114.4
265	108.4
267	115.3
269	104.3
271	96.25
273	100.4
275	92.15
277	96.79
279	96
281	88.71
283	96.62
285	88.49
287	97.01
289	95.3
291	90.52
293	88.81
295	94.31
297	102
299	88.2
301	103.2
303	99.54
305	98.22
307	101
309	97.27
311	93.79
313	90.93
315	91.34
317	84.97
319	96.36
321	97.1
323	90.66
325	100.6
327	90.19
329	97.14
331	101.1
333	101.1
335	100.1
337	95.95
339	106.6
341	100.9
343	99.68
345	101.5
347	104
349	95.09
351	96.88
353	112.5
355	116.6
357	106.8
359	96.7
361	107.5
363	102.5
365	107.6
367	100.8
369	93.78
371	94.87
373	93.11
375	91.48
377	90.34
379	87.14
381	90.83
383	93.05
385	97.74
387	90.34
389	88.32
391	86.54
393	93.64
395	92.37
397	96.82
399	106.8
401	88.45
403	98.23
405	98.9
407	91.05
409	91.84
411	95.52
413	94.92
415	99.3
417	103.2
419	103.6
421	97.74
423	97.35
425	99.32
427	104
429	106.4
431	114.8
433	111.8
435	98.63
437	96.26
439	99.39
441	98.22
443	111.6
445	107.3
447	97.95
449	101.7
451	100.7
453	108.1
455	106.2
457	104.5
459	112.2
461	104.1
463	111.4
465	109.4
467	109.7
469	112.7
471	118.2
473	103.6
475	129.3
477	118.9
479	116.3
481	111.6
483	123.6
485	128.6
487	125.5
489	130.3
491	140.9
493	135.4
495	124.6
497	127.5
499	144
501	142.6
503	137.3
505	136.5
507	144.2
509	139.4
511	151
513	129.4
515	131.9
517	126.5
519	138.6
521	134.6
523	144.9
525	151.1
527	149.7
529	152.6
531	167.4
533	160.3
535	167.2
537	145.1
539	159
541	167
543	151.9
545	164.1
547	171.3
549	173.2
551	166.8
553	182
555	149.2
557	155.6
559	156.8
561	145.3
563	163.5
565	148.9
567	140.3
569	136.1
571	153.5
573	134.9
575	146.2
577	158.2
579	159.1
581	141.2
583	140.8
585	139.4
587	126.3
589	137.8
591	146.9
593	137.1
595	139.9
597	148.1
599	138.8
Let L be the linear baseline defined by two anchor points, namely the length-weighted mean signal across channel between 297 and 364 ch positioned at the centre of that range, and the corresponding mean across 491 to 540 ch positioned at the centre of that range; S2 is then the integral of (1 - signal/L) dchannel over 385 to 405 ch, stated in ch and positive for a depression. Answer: 3.6 ch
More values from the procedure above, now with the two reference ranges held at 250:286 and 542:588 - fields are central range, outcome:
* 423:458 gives 7.5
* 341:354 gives 1.7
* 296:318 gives 3.0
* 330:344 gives 1.8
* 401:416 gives 3.8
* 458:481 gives 4.0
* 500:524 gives 1.0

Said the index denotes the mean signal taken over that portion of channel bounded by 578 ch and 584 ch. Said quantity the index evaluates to 147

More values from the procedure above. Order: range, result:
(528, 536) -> 162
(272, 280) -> 96.3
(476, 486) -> 120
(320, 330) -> 95.1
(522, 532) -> 153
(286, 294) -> 92.9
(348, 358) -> 106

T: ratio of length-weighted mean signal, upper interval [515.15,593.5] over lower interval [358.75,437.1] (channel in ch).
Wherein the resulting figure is 1.55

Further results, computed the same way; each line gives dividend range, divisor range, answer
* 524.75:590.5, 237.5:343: 1.50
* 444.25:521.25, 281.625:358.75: 1.25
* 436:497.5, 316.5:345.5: 1.16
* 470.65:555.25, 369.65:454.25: 1.45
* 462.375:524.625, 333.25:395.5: 1.31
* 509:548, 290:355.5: 1.54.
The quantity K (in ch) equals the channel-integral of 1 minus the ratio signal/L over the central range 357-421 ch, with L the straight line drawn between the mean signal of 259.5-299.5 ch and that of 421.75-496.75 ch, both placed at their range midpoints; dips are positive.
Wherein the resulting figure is 6.4 ch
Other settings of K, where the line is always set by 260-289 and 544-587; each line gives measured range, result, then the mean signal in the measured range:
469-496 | 2.9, 123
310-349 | 4.7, 97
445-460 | 3.1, 105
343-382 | 5.5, 99.5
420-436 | 3.0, 104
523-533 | -0.6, 155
